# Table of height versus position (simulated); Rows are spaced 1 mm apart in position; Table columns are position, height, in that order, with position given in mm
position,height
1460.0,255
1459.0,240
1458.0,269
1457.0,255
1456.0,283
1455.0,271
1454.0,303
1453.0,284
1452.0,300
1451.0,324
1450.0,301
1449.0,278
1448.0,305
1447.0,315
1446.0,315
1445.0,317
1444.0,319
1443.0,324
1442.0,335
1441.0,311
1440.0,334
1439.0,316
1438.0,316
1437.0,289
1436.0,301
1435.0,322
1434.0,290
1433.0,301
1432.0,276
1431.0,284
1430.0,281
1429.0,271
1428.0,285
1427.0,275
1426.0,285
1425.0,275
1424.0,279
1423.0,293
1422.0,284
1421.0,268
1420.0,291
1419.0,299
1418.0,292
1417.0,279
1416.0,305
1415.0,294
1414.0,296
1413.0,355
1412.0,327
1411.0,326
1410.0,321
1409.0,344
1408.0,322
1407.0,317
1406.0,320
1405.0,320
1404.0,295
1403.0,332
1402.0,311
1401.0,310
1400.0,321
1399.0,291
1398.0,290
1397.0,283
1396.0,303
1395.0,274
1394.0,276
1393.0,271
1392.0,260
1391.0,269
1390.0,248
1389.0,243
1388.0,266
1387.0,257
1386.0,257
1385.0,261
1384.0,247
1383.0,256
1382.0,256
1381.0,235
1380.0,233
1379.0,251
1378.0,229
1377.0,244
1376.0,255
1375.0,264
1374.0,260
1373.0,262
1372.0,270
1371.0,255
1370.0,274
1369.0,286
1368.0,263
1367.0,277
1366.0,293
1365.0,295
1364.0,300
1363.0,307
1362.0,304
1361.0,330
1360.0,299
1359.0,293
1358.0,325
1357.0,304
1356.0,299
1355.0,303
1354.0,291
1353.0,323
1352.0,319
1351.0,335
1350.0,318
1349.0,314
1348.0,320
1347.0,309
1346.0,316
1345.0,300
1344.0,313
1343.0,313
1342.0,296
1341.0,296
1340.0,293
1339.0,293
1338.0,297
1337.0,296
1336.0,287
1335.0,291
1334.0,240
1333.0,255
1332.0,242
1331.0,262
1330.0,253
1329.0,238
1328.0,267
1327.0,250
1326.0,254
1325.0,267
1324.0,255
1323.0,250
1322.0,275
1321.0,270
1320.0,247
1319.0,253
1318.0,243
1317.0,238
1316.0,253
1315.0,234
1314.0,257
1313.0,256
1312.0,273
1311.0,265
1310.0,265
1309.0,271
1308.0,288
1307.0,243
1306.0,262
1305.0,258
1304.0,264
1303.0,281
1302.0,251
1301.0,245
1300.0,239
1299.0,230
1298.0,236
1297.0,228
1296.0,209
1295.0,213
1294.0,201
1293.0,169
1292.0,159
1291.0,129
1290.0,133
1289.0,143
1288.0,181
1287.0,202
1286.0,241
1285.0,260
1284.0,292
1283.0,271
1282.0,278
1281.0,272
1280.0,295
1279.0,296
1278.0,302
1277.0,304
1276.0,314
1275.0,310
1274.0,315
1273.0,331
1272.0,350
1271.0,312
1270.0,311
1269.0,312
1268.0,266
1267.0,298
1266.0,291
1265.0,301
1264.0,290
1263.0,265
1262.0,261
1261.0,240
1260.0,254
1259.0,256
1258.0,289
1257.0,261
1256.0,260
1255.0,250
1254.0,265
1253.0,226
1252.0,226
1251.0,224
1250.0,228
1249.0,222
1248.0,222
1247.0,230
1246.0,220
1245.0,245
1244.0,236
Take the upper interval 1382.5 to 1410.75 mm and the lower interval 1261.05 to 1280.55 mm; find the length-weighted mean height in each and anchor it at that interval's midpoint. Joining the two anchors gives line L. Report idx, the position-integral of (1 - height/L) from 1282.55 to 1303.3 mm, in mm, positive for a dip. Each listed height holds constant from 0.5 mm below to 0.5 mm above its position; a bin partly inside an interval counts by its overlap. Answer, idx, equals 5.8 mm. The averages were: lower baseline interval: 300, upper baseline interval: 288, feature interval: 214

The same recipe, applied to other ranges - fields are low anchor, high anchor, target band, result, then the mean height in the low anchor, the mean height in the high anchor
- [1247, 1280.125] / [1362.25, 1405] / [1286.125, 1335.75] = 6.5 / 276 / 273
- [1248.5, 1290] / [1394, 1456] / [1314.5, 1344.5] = 1.5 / 268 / 302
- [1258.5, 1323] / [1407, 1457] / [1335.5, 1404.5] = -1.1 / 257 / 301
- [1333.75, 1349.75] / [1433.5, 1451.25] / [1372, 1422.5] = 3.8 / 300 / 312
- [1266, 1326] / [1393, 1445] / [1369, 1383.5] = 1.6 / 256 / 302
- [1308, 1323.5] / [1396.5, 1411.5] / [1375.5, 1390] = 2.5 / 258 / 314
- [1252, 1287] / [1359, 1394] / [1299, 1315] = 1.0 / 282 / 267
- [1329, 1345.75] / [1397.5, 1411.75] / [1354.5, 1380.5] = 1.5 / 282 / 316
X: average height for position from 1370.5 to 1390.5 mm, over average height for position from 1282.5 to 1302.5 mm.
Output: 1.19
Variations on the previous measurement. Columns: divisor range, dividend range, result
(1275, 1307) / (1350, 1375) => 1.23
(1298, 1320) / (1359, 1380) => 1.08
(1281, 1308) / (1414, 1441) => 1.29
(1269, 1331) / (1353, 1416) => 1.13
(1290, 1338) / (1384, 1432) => 1.18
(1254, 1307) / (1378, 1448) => 1.13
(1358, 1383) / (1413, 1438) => 1.06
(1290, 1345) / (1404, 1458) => 1.19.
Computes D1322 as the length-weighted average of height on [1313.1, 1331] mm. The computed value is 253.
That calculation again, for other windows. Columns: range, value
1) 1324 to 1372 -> 290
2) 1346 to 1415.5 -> 289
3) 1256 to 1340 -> 259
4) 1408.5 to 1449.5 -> 302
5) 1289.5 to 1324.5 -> 238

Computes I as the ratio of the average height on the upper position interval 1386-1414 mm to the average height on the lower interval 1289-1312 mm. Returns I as 1.30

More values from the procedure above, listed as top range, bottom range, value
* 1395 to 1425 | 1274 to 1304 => 1.27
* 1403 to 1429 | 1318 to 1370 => 1.05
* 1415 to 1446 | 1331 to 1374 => 1.01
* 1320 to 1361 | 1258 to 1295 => 1.10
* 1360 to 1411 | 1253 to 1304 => 1.09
